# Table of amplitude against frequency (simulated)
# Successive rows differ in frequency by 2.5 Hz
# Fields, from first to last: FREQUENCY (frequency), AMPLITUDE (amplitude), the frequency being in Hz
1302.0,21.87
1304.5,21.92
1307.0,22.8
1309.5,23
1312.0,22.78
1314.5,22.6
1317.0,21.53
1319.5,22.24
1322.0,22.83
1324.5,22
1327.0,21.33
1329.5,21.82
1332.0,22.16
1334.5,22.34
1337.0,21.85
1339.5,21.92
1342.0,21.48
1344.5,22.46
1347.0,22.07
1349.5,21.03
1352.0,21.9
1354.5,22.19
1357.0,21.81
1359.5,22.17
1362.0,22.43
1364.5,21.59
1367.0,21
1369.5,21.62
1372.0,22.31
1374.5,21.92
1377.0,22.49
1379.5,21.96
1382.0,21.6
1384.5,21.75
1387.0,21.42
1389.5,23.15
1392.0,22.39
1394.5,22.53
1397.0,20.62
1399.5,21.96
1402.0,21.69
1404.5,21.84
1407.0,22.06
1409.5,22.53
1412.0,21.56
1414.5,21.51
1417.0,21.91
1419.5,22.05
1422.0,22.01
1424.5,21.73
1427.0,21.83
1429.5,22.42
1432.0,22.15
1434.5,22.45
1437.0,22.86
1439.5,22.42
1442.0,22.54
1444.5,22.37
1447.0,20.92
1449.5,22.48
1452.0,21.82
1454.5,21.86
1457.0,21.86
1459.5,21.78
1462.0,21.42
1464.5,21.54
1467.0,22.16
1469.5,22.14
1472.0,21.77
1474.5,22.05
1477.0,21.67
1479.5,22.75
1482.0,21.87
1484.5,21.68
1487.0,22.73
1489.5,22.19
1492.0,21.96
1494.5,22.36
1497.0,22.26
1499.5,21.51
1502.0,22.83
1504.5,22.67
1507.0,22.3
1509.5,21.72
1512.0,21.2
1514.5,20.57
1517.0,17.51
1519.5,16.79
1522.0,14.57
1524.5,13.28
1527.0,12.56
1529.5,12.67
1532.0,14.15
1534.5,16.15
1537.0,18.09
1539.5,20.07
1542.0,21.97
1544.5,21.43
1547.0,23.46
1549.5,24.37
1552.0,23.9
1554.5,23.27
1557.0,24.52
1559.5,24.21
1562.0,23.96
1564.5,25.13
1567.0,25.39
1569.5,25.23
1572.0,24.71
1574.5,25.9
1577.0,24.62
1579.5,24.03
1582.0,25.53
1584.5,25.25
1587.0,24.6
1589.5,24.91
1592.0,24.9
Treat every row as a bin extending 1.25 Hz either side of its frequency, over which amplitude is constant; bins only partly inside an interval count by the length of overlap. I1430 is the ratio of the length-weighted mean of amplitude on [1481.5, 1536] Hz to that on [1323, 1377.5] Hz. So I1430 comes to 0.9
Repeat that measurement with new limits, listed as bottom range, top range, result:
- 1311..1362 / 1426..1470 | 1.00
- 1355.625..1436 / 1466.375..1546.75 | 0.91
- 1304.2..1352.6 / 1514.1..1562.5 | 0.87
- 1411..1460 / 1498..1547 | 0.85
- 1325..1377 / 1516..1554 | 0.83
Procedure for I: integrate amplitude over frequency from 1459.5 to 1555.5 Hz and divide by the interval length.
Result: 20.5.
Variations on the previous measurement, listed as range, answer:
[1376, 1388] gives 21.8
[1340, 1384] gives 21.9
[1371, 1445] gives 22.1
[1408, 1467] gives 22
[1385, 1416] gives 21.9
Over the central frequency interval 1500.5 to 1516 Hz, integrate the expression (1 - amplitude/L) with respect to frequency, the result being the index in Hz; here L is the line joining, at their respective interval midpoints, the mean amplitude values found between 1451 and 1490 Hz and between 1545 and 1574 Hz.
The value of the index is 0.8 Hz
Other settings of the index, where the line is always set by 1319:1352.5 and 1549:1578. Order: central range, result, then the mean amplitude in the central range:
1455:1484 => 2.0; 21.9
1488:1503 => 1.0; 22.2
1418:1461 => 2.0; 22.1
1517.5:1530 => 5.1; 14.3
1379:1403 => 0.7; 21.9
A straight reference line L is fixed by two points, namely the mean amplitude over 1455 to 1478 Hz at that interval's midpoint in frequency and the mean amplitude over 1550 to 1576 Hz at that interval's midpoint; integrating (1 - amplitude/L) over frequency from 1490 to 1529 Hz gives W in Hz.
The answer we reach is 5.9 Hz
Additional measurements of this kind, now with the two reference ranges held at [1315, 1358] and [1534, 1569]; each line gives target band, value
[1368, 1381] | 0.04 Hz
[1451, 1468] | 0.49 Hz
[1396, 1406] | 0.28 Hz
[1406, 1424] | 0.25 Hz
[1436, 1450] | 0.07 Hz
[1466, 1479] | 0.27 Hz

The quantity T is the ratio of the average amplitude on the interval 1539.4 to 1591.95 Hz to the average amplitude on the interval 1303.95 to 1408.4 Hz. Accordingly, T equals 1.10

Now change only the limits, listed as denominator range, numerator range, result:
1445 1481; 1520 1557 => 0.86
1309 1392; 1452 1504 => 1.00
